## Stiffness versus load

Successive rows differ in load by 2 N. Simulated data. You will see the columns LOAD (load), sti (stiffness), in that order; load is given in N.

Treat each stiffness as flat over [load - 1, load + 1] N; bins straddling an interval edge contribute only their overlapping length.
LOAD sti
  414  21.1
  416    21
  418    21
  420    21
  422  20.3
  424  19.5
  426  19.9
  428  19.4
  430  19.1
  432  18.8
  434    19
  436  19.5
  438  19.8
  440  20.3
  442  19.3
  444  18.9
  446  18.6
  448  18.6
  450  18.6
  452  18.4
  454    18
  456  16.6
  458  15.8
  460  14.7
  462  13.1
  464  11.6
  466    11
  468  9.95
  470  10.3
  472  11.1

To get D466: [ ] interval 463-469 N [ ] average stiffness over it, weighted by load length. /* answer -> 10.8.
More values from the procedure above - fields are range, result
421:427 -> 19.9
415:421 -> 21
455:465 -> 14.4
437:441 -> 20.1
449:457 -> 17.9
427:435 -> 19.1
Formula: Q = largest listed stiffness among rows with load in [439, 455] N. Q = 20.3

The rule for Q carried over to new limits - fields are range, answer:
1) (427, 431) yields 19.4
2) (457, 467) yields 15.8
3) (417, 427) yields 21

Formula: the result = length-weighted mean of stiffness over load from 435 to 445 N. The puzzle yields 19.6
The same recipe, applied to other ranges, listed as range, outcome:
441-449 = 18.9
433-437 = 19.2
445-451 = 18.6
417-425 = 20.4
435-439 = 19.6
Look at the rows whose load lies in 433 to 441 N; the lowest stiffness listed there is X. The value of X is 19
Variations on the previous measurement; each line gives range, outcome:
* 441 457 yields 16.6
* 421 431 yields 19.1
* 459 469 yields 9.95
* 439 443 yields 19.3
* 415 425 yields 19.5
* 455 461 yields 14.7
